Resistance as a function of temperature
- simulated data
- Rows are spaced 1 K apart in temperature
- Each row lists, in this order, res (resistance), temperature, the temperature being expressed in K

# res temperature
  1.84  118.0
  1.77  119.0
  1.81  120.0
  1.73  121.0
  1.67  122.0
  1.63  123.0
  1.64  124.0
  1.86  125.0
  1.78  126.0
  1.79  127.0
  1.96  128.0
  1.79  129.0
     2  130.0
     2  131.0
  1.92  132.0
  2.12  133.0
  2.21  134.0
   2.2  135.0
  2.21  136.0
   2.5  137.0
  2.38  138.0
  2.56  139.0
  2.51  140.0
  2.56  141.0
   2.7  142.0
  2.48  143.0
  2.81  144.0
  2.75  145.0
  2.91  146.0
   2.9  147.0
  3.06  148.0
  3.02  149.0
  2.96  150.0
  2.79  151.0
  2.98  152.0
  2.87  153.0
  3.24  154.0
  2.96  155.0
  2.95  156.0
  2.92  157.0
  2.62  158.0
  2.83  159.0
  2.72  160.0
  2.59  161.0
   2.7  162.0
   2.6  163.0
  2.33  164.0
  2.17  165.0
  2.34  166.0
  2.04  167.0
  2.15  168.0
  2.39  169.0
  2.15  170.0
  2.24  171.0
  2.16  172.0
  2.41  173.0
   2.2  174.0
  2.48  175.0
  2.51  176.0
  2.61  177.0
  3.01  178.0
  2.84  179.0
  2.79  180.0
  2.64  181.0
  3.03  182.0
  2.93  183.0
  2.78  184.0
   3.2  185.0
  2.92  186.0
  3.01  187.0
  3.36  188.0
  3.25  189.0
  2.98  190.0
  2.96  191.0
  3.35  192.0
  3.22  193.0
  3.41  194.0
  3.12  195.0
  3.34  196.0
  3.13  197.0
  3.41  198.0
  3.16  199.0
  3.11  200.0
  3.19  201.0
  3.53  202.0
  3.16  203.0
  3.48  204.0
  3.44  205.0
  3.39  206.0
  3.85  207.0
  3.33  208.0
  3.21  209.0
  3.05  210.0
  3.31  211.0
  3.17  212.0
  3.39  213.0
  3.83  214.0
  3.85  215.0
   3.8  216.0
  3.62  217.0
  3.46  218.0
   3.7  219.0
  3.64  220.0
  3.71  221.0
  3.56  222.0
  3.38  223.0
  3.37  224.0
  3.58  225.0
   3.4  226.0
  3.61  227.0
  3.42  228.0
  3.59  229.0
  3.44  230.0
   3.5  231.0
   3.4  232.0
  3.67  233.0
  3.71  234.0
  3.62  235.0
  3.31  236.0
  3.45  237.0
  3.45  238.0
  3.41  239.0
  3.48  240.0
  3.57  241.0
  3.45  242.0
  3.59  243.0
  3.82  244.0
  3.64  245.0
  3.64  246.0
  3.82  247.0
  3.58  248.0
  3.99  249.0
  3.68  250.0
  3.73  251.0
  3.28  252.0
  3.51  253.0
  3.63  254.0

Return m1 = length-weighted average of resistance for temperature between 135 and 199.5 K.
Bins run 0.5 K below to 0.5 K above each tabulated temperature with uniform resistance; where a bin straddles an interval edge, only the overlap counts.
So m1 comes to 2.76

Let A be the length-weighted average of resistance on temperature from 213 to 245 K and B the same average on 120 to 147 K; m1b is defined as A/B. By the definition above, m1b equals 1.63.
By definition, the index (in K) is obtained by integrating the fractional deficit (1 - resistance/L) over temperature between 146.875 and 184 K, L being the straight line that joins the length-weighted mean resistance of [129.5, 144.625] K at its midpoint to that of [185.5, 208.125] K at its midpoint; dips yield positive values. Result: 1.5 K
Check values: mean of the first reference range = 2.35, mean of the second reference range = 3.26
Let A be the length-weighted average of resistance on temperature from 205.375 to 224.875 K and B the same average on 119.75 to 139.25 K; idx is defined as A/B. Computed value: 1.8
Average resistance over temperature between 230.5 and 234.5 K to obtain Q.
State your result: 3.57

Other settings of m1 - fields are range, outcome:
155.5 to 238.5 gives 3.1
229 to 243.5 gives 3.51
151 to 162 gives 2.86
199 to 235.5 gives 3.48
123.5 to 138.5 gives 2.02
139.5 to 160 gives 2.84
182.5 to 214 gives 3.24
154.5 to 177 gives 2.48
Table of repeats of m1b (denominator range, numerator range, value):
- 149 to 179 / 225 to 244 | 1.35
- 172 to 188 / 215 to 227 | 1.30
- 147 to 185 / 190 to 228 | 1.28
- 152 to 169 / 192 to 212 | 1.26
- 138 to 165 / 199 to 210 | 1.21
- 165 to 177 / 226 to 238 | 1.53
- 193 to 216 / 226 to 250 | 1.06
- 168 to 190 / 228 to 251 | 1.32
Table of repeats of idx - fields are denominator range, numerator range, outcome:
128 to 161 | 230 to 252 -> 1.38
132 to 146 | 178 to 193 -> 1.22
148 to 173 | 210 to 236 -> 1.35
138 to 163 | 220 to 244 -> 1.26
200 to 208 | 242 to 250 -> 1.09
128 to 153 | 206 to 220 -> 1.40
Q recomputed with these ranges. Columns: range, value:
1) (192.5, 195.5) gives 3.25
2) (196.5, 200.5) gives 3.2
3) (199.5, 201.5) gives 3.15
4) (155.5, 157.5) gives 2.94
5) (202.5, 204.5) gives 3.32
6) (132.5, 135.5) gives 2.18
